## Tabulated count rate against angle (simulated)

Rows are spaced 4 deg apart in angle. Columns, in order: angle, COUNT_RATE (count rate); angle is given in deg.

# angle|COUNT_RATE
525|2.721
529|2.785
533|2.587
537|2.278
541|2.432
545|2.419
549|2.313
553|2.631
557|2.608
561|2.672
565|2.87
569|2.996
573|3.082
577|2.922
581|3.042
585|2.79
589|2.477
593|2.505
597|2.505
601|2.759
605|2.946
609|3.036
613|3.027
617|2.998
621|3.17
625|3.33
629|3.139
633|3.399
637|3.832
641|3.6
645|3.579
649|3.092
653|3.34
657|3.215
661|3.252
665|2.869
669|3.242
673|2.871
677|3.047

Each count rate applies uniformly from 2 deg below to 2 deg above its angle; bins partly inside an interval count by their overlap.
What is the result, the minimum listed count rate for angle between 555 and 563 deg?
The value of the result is 2.608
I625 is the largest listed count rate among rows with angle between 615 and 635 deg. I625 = 3.399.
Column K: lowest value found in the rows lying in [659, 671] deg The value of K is 2.869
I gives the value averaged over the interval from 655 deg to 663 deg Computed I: 3.23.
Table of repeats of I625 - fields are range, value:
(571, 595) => 3.082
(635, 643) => 3.832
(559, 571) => 2.996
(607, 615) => 3.036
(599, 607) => 2.946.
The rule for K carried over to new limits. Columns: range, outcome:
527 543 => 2.278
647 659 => 3.092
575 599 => 2.477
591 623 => 2.505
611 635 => 2.998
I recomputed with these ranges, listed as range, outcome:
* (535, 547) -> 2.38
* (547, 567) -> 2.62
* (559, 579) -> 2.91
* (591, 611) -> 2.75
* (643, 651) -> 3.34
